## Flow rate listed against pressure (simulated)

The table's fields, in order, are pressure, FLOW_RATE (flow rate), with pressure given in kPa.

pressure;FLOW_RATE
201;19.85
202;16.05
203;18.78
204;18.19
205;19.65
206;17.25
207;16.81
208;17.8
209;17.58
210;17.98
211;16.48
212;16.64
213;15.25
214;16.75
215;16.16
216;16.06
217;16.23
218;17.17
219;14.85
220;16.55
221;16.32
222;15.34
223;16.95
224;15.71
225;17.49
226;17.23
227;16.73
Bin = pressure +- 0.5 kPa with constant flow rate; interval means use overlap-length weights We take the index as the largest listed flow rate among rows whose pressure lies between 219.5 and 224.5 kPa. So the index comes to 16.95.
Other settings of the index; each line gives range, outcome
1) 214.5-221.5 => 17.17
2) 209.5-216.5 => 17.98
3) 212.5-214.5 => 16.75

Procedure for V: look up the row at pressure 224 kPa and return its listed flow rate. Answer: 15.71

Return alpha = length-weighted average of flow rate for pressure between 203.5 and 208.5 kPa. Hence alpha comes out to 17.9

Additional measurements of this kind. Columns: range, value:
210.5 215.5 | 16.3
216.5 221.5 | 16.2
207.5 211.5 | 17.5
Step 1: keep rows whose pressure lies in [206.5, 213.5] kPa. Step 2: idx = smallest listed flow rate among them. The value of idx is 15.25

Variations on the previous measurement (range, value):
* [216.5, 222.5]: 14.85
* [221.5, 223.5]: 15.34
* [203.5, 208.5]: 16.81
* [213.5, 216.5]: 16.06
